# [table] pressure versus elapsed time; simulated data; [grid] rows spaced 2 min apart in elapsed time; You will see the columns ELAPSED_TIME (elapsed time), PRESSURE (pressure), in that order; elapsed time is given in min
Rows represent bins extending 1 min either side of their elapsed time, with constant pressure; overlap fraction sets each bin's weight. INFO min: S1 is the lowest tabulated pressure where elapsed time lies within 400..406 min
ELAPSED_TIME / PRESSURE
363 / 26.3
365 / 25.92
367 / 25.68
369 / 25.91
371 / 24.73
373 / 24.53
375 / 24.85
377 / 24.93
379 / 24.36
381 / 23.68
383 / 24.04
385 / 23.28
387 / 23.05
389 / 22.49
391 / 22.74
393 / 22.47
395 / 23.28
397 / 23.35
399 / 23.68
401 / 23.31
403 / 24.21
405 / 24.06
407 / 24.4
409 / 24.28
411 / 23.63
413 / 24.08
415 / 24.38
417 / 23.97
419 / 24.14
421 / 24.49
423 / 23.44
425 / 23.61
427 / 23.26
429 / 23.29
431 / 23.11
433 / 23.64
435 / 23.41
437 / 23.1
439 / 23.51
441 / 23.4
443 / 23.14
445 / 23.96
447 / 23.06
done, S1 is 23.31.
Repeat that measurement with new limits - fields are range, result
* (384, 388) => 23.05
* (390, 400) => 22.47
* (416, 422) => 23.97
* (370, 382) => 23.68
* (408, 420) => 23.63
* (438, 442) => 23.4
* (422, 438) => 23.1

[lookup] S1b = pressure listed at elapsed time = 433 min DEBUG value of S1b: 23.64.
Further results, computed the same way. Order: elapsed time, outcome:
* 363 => 26.3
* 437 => 23.1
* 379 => 24.36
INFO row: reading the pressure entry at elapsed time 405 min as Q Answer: 24.06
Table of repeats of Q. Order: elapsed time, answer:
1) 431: 23.11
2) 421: 24.49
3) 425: 23.61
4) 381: 23.68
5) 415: 24.38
